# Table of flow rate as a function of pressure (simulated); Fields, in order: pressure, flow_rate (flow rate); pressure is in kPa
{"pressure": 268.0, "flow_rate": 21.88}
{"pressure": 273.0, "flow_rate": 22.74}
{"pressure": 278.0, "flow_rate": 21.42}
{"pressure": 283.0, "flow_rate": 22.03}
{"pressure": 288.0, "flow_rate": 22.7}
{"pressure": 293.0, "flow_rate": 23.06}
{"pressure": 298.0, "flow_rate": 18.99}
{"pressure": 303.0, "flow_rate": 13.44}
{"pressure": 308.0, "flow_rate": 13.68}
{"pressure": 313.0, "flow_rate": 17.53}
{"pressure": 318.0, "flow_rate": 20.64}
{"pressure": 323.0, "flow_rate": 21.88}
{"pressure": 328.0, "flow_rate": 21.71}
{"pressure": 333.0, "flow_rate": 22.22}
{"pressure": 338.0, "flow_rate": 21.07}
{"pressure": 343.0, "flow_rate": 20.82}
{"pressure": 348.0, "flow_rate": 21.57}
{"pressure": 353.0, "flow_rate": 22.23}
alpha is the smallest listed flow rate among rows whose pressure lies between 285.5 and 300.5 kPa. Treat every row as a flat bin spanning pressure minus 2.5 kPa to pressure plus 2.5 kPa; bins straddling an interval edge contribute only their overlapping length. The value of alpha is 18.99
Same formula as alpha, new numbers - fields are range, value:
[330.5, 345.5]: 20.82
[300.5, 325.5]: 13.44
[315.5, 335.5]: 20.64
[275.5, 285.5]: 21.42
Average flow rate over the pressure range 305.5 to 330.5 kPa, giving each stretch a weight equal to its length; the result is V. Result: 19.1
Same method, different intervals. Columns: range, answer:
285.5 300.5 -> 21.6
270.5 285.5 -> 22.1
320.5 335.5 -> 21.9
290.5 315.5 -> 17.3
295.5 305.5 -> 16.2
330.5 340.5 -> 21.6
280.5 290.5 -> 22.4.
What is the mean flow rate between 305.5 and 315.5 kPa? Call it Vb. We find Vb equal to 15.6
